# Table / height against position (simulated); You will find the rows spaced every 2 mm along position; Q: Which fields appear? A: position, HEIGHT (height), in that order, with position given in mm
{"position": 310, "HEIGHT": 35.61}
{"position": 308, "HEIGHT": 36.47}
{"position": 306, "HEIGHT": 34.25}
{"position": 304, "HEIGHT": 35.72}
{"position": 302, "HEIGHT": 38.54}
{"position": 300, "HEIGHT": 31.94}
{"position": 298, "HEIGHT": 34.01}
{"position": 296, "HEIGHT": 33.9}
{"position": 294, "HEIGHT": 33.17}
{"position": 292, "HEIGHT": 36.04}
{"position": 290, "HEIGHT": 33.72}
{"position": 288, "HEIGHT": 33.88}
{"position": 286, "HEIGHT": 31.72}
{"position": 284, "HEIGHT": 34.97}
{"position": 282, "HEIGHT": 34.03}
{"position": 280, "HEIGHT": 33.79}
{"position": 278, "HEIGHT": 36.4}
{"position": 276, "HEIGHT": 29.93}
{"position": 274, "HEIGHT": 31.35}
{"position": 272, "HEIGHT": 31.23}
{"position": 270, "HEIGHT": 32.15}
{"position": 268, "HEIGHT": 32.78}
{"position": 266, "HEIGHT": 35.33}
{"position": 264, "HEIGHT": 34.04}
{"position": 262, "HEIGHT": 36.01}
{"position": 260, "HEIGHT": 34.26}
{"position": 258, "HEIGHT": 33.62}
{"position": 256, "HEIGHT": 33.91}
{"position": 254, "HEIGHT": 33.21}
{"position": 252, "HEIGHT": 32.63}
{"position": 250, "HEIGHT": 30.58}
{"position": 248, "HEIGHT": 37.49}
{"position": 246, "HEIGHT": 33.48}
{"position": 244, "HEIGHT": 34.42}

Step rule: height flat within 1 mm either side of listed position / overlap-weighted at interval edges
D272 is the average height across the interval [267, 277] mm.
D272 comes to 31.5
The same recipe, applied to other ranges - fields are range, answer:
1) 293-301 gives 33.3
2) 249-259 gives 32.8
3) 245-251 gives 33.8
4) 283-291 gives 33.6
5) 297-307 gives 34.9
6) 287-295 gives 34.2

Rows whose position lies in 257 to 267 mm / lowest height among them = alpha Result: 33.62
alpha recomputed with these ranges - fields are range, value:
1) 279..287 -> 31.72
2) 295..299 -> 33.9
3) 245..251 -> 30.58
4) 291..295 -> 33.17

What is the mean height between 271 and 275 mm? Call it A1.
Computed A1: 31.3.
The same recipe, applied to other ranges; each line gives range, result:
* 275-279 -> 33.2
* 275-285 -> 33.8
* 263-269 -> 34.1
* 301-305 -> 37.1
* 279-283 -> 33.9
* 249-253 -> 31.6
